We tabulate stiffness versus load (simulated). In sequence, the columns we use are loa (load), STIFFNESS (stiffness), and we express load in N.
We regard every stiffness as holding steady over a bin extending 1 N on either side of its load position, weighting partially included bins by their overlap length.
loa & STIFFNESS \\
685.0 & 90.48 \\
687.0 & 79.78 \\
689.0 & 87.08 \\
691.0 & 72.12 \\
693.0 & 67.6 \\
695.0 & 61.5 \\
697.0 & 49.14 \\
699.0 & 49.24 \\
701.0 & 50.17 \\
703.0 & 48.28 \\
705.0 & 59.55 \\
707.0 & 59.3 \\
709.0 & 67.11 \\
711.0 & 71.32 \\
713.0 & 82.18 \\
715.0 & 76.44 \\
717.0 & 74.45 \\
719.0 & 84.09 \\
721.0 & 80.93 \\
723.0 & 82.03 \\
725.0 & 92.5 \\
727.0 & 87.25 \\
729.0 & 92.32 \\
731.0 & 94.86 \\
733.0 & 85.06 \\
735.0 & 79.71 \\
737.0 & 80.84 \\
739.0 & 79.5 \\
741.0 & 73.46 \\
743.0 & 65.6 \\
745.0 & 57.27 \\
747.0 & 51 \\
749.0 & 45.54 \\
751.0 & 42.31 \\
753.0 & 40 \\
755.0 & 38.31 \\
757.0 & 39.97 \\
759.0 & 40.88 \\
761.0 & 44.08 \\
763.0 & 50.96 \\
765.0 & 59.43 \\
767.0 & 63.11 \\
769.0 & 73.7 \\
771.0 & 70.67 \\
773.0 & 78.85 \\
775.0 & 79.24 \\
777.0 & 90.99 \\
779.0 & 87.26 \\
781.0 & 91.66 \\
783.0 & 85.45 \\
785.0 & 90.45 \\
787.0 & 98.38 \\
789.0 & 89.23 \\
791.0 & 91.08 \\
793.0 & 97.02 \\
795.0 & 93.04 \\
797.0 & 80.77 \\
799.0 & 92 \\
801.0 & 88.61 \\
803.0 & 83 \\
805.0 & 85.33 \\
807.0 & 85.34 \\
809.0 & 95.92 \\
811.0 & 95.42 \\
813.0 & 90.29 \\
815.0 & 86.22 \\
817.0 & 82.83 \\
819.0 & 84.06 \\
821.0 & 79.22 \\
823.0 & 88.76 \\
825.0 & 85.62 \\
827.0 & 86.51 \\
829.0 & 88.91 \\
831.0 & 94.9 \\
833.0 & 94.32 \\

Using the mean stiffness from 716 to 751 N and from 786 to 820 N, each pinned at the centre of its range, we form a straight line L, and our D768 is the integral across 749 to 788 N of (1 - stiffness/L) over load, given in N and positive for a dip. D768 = 8.0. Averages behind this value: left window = 75.9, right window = 89.3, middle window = 66.1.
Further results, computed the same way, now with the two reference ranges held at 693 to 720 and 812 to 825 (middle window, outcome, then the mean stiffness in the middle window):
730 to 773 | 6.6 N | 61.2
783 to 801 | -2.4 N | 91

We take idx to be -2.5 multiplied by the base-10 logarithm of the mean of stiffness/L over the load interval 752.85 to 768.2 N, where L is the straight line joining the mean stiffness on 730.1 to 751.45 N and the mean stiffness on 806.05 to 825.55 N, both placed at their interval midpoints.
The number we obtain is 0.48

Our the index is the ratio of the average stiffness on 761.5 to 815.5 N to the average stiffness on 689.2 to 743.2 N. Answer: 1.15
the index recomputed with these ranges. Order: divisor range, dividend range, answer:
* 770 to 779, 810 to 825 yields 1.07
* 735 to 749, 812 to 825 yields 1.27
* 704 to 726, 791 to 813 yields 1.19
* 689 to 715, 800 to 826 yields 1.38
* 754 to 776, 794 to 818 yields 1.52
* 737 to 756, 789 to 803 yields 1.60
